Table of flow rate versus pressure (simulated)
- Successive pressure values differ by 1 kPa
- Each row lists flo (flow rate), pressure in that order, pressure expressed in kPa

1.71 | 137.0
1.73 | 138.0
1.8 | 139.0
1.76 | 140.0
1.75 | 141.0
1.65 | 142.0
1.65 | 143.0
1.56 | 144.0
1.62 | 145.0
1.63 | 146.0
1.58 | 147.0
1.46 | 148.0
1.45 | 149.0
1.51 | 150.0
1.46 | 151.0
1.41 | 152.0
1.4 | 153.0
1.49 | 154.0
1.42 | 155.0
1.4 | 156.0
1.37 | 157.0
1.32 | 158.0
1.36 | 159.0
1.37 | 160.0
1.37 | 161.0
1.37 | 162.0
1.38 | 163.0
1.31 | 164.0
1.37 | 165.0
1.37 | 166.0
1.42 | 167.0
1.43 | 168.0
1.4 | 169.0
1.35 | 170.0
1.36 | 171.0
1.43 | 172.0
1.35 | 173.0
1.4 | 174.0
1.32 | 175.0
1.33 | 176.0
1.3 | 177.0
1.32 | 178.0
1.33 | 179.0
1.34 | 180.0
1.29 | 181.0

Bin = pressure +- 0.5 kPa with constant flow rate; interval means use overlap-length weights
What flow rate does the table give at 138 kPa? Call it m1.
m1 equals 1.73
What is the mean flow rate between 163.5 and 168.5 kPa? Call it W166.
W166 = 1.38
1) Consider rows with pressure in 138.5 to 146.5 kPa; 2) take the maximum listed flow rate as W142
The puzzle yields 1.8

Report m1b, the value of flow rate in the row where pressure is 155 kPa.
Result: 1.42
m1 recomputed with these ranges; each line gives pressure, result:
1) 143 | 1.65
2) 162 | 1.37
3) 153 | 1.4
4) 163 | 1.38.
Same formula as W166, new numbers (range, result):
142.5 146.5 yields 1.61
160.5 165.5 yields 1.36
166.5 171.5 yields 1.39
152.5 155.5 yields 1.44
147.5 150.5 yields 1.47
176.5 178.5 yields 1.31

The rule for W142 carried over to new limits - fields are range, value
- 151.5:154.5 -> 1.49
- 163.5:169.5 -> 1.43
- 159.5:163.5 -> 1.38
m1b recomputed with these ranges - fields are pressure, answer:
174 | 1.4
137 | 1.71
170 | 1.35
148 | 1.46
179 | 1.33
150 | 1.51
